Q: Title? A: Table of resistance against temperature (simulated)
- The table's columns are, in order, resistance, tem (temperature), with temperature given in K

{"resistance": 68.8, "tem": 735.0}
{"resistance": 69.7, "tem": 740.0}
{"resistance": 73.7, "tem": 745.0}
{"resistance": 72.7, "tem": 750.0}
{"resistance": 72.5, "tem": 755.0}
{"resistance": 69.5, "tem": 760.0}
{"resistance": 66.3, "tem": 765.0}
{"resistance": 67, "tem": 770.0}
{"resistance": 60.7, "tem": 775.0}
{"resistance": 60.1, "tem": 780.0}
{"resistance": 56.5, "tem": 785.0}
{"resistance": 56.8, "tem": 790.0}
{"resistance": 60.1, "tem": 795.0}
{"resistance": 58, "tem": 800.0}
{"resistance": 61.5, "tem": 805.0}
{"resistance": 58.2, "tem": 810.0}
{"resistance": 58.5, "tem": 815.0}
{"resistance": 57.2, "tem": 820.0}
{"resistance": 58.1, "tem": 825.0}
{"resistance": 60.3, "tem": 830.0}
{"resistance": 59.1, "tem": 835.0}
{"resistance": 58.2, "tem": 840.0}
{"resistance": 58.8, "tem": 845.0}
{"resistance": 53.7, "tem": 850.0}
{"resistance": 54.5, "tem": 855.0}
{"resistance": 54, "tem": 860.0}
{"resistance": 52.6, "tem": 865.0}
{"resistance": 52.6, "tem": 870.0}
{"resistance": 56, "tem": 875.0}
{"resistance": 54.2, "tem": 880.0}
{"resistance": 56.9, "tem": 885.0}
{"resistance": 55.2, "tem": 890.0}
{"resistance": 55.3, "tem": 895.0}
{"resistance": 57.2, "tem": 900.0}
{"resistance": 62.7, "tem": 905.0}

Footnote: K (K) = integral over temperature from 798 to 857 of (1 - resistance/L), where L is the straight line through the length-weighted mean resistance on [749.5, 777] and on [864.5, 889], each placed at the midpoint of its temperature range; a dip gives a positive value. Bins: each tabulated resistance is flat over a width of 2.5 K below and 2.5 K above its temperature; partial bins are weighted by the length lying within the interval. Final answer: 2.3 K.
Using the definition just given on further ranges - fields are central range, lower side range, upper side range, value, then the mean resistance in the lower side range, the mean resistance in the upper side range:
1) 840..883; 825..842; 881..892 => 1.9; 59.1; 55.8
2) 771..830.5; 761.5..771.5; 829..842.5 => 3.8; 66.9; 59.1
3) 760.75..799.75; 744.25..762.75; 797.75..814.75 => 2.5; 71.9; 59.2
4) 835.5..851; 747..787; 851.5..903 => 0.2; 65.9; 54.9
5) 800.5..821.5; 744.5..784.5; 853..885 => 0.8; 67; 54.2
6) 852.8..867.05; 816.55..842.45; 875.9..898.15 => 0.8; 58.6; 55.5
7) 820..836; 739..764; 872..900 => 0.9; 71.4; 55.6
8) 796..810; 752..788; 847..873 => 0.3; 64.7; 53.6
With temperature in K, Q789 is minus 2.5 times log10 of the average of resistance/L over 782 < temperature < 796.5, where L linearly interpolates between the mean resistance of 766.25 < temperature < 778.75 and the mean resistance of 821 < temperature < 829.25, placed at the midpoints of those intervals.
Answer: 0.08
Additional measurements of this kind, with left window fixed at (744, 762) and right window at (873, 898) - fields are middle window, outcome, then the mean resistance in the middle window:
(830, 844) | 0.047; 59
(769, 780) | 0.112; 62.6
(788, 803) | 0.144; 58.5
